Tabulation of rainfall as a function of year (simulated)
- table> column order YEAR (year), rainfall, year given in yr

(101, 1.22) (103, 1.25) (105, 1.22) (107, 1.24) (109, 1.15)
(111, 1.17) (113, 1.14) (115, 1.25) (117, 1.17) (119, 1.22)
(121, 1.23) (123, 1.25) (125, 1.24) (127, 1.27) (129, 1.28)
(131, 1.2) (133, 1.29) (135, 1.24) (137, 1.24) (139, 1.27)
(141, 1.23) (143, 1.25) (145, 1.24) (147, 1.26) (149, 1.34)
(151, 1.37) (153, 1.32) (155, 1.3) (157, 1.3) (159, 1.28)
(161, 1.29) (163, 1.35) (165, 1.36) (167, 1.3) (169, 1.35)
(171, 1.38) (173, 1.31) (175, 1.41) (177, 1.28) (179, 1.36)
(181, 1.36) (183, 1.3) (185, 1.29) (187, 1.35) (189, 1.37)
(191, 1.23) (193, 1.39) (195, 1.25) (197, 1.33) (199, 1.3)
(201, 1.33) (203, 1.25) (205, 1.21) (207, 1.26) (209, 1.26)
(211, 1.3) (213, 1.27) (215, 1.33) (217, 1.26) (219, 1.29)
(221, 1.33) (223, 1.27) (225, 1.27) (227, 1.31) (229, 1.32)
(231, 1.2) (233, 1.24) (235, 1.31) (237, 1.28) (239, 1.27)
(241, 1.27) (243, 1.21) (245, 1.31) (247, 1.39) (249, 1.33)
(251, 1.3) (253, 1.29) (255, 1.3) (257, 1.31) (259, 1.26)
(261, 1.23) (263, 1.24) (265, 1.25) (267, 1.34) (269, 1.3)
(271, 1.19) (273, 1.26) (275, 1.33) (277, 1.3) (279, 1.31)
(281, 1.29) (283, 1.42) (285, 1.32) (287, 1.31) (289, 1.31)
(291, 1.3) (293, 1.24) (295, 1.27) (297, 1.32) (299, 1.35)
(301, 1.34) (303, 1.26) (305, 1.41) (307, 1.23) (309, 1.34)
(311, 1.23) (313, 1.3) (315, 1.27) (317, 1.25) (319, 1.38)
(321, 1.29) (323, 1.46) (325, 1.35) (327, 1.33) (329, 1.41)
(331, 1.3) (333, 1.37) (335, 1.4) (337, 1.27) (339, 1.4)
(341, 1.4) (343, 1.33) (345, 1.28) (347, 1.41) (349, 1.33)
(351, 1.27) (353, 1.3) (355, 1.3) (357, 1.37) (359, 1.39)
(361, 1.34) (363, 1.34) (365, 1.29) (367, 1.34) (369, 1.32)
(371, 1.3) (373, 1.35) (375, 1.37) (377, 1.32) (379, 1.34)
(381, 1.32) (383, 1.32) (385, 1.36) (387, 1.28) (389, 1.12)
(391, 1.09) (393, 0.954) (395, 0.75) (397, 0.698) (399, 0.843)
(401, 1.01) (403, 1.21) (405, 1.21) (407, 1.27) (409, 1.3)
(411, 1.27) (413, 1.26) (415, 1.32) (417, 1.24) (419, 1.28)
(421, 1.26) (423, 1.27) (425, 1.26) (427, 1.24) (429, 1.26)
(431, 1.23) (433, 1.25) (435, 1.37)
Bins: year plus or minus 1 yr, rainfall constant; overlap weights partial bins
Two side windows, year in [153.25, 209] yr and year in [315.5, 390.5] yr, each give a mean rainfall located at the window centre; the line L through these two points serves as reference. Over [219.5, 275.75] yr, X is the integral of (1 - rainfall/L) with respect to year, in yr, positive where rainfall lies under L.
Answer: 1.6 yr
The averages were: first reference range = 1.31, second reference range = 1.33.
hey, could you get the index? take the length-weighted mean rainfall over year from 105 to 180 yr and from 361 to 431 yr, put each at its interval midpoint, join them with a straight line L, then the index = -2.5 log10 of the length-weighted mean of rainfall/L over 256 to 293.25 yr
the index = -0.04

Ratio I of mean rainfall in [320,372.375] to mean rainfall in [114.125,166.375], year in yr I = 1.06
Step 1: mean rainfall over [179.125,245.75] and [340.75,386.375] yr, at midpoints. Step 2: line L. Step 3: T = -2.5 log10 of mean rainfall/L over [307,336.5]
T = -0.01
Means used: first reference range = 1.29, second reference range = 1.33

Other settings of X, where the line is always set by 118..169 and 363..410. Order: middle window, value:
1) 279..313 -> -2.33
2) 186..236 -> -1.38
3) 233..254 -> -0.85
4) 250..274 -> -0.70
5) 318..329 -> -1.37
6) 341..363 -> -2.38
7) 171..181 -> -0.62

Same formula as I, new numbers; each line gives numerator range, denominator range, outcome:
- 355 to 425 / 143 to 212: 0.94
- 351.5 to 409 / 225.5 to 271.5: 0.95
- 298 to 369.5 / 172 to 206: 1.01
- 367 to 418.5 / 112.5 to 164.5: 0.95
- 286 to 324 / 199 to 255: 1.02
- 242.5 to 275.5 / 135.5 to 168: 0.99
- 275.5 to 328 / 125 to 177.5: 1.01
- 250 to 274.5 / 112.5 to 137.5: 1.03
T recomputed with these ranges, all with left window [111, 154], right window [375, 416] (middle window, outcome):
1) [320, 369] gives -0.138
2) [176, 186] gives -0.071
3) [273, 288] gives -0.101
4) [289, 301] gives -0.088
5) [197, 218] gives -0.046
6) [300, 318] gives -0.085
